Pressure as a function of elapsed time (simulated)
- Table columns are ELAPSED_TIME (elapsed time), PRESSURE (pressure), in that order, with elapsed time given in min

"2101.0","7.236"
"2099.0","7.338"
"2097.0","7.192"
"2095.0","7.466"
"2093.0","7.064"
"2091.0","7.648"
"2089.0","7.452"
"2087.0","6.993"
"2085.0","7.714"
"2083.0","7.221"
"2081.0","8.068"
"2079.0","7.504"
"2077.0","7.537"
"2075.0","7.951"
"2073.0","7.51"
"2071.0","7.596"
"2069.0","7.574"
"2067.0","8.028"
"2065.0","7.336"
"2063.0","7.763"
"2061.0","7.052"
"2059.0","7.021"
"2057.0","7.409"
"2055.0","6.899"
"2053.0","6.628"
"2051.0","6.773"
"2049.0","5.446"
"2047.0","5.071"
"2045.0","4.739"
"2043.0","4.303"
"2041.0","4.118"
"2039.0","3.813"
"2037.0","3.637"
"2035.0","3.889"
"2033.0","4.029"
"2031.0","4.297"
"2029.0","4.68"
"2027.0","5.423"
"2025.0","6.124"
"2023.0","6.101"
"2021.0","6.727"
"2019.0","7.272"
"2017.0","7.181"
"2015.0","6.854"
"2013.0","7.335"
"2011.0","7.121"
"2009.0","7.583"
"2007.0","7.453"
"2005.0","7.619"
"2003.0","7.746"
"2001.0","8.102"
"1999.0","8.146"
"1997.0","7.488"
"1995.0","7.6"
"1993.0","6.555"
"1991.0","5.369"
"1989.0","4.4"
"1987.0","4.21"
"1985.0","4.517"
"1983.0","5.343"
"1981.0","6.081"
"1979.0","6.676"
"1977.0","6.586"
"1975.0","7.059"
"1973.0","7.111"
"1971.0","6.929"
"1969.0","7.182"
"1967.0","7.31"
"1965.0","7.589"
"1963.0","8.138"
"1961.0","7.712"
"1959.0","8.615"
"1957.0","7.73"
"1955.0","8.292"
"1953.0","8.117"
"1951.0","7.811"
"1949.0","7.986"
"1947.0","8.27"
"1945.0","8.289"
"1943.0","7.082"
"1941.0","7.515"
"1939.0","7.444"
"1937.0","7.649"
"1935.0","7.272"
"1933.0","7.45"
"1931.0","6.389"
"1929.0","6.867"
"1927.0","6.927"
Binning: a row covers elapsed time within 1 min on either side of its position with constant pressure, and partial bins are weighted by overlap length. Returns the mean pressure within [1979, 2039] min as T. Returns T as 6.14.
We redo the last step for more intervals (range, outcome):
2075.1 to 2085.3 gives 7.63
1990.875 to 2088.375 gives 6.59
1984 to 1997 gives 5.6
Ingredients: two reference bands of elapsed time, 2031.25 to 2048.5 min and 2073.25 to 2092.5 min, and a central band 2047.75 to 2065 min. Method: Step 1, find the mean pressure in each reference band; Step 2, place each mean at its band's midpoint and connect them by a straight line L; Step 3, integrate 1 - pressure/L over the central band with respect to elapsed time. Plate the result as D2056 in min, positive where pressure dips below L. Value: -4.2 min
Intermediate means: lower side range 4.24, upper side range 7.55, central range 6.87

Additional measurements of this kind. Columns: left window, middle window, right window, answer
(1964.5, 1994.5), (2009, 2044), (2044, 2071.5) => 5.4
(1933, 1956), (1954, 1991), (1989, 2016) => 4.0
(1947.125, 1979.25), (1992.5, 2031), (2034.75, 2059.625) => -3.7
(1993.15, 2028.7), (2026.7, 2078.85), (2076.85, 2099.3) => 8.9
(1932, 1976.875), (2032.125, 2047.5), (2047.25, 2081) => 6.6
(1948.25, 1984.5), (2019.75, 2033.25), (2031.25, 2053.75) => -0.4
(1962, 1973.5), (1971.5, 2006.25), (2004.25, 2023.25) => 3.6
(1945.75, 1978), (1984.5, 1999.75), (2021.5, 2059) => 1.5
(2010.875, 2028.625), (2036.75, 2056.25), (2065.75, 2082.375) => 5.3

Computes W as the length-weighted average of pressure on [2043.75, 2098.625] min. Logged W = 7.12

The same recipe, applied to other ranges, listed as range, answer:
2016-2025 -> 6.74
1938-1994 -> 7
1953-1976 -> 7.63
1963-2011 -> 6.76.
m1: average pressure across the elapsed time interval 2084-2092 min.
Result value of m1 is 7.45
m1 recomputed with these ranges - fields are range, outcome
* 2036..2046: 4.12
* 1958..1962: 8.16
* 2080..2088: 7.5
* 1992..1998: 7.21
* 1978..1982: 6.38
